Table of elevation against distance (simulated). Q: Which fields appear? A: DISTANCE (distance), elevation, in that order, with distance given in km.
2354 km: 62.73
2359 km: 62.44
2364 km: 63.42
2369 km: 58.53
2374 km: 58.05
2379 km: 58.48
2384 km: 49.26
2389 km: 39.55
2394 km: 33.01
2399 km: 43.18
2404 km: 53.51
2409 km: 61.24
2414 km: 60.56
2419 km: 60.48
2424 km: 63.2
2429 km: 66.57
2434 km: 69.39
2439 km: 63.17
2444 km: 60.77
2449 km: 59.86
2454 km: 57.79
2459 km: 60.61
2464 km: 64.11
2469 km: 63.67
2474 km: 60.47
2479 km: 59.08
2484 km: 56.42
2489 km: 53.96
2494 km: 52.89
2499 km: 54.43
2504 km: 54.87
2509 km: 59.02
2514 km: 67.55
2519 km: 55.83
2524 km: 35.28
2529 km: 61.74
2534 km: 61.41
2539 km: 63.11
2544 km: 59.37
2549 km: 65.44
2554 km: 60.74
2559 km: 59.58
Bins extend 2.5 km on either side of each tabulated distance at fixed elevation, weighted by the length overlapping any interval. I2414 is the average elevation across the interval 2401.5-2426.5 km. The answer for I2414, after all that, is 59.8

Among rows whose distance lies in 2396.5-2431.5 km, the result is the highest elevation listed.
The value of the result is 66.57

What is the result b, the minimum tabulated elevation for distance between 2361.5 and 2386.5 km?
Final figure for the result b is 49.26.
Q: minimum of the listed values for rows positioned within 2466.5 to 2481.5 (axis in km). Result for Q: 59.08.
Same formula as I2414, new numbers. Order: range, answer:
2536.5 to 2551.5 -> 62.6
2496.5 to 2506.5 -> 54.6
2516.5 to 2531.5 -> 51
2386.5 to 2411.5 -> 46.1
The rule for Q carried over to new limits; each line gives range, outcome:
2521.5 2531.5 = 35.28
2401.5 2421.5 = 53.51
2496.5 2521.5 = 54.43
